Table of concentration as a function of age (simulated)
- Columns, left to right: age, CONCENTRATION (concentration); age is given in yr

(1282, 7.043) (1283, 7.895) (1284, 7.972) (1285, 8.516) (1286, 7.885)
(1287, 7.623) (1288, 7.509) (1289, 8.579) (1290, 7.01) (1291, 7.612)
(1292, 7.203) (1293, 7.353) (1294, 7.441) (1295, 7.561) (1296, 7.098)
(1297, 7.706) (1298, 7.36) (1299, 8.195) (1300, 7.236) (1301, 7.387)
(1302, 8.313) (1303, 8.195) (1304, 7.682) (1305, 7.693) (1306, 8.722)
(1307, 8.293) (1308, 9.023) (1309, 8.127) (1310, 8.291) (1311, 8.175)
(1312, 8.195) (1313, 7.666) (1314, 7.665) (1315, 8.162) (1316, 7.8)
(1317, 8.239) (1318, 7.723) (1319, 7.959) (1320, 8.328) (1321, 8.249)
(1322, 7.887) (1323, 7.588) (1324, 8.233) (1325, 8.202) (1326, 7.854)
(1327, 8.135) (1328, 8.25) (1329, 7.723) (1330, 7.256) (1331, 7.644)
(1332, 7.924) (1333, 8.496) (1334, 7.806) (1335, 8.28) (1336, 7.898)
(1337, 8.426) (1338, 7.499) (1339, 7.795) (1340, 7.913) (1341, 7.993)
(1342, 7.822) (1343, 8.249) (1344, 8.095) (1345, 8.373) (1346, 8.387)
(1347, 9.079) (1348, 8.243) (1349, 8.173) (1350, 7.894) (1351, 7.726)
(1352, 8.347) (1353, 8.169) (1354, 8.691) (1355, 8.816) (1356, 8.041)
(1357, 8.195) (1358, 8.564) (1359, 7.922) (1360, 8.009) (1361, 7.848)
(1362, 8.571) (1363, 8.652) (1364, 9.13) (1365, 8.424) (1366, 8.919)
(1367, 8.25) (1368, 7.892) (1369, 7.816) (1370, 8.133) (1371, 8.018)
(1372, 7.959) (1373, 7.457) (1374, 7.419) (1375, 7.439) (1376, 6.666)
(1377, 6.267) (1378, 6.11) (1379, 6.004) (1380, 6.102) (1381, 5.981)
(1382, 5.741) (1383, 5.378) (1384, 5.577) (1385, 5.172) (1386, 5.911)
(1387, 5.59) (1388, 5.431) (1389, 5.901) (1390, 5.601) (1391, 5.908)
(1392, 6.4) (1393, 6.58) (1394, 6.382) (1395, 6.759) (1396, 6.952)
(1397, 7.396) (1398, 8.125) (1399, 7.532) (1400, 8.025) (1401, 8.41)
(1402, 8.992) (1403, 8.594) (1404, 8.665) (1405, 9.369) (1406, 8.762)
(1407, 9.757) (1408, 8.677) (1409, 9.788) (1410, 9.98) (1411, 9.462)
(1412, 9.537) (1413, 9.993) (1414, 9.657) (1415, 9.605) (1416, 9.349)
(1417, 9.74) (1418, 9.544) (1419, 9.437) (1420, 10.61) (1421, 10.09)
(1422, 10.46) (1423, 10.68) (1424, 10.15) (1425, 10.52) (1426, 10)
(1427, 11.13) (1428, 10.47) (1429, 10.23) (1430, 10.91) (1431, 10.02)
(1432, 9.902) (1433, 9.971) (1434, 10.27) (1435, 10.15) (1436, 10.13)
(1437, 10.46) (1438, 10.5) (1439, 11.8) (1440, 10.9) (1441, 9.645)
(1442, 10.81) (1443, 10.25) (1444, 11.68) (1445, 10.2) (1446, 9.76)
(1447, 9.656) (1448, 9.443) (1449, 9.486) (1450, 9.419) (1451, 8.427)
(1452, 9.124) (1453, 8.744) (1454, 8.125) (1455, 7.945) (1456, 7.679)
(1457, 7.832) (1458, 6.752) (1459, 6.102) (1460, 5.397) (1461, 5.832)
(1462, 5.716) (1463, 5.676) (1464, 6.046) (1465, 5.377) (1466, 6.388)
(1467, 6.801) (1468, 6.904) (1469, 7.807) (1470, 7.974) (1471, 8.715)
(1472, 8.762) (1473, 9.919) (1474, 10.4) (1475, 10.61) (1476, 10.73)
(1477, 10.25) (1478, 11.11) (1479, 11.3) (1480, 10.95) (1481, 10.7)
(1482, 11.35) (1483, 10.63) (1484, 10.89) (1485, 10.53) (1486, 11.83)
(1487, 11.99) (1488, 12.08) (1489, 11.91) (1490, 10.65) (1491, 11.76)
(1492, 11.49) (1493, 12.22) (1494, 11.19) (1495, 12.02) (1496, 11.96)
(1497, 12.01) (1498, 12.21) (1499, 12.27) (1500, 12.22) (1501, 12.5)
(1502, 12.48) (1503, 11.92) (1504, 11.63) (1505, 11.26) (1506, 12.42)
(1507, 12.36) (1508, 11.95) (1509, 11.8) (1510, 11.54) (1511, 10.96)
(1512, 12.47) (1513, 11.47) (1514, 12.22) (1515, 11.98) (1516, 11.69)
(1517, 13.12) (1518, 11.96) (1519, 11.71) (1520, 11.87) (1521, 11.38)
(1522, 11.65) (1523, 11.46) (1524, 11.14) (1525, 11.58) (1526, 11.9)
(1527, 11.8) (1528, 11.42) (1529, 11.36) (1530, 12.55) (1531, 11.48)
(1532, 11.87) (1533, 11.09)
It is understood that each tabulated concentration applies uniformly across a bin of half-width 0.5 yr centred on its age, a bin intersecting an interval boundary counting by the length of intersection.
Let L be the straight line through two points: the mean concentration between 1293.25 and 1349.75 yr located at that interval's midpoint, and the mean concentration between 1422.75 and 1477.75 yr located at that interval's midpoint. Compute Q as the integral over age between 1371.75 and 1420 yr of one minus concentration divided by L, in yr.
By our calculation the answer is 5.6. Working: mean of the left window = 7.99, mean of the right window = 9.07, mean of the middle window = 7.64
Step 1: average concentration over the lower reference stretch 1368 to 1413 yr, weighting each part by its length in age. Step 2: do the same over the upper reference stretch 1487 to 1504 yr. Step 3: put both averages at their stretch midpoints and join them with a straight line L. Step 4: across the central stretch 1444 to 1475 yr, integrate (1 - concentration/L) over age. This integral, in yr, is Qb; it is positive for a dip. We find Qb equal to 7.0 yr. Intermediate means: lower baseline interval 7.35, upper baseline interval 11.9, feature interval 7.99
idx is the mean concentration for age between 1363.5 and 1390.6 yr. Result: 6.82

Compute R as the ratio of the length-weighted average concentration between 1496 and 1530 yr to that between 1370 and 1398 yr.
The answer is 1.8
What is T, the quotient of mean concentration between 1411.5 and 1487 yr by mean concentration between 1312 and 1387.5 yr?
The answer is 1.2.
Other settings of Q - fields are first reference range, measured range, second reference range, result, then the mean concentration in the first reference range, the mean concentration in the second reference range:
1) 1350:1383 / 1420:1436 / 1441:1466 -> -4.64 yr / 7.69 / 8.14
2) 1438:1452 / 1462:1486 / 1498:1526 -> 3.96 yr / 10.1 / 11.9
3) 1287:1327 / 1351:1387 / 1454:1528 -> 5.23 yr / 7.88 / 10.4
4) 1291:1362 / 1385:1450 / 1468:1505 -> 4.25 yr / 8.01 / 11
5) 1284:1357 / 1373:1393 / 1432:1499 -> 6.02 yr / 7.98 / 9.65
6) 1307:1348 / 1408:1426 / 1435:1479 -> -2.80 yr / 8.07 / 8.77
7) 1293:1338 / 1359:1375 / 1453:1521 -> 0.93 yr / 7.94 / 10.3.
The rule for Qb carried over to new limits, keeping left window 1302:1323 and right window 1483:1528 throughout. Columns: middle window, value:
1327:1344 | 1.17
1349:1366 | 1.20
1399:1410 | 1.08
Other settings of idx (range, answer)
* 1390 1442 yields 9.32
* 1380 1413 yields 7.41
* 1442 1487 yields 8.9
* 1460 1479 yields 8.07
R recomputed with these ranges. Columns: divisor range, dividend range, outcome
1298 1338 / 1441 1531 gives 1.29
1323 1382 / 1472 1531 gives 1.47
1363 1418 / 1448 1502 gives 1.25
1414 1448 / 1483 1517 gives 1.15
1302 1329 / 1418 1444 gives 1.28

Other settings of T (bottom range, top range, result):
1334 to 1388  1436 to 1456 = 1.28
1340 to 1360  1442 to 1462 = 1.03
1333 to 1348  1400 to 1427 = 1.18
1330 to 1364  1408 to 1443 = 1.24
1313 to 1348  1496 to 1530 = 1.48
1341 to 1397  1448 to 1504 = 1.31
